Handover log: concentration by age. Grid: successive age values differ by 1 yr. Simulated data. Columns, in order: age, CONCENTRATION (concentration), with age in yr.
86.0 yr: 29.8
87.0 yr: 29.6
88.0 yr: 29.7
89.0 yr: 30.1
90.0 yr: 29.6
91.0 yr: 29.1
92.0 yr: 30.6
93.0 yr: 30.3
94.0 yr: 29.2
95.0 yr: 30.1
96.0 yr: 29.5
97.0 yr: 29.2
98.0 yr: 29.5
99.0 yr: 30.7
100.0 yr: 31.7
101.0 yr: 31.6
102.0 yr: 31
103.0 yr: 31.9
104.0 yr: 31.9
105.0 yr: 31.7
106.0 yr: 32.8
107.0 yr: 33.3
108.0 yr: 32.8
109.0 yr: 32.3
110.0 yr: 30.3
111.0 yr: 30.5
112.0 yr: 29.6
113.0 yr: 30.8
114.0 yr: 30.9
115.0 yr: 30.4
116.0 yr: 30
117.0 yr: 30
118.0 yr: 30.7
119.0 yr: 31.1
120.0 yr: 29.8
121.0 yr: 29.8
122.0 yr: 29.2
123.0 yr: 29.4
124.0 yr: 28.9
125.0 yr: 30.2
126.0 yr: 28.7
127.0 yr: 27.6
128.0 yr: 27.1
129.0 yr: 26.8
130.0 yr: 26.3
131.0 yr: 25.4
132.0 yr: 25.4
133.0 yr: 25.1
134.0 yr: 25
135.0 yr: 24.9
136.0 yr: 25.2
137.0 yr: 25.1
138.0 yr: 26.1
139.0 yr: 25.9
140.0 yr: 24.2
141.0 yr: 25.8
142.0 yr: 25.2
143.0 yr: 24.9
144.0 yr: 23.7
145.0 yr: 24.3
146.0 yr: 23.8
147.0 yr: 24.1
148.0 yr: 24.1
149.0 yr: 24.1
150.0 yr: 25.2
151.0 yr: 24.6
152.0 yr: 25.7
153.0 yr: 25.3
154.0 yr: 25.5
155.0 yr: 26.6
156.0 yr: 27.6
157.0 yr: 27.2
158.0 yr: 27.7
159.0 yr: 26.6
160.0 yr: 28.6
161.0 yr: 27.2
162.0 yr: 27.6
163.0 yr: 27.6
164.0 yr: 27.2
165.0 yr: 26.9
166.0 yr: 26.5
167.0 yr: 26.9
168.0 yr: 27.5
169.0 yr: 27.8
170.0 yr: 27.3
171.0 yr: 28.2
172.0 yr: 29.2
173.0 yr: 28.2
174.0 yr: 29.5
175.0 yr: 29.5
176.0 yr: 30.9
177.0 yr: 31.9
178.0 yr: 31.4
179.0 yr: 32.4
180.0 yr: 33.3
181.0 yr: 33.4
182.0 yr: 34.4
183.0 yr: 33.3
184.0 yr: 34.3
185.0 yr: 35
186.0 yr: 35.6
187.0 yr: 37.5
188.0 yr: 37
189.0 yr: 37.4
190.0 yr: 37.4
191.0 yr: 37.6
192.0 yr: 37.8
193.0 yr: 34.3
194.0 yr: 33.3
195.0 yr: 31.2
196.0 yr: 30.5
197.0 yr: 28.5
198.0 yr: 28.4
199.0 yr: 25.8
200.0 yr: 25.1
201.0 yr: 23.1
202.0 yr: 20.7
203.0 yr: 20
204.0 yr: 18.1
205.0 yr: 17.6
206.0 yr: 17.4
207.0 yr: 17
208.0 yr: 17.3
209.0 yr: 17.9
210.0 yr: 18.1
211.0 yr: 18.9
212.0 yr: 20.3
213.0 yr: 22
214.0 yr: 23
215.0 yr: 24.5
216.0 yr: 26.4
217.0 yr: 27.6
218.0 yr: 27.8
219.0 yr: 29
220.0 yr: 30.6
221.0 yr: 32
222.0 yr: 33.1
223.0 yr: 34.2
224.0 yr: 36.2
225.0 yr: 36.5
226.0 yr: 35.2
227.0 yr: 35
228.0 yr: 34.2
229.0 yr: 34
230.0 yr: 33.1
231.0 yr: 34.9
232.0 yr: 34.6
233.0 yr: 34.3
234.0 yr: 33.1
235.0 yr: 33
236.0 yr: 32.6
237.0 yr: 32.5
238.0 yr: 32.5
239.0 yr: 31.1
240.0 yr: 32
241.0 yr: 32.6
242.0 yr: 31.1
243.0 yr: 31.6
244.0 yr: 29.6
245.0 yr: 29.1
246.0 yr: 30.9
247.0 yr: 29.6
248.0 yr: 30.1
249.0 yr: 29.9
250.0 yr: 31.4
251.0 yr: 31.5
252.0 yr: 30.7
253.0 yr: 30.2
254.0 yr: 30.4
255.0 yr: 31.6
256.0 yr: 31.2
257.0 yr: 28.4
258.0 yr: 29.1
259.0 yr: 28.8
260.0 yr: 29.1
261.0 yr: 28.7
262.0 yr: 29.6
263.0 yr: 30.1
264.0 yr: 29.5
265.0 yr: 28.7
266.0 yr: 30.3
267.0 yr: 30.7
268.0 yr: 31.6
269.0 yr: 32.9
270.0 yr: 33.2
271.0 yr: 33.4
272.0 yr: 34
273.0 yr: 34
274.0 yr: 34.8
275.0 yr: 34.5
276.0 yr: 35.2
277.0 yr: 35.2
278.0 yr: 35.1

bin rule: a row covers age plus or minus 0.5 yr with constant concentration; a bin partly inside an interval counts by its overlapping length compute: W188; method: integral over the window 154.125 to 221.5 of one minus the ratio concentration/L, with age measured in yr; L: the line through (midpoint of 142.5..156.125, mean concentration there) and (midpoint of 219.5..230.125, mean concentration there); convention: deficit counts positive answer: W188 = 2.8 yr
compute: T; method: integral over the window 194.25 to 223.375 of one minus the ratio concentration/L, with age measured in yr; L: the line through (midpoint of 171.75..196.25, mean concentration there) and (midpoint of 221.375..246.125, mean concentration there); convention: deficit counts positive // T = 7.8 yr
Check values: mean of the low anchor 33.5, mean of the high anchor 33.1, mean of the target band 24.4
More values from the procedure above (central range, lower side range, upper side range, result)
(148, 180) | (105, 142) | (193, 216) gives -2.5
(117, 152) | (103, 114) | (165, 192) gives 5.9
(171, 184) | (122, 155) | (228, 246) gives -1.4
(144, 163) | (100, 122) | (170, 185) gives 3.3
